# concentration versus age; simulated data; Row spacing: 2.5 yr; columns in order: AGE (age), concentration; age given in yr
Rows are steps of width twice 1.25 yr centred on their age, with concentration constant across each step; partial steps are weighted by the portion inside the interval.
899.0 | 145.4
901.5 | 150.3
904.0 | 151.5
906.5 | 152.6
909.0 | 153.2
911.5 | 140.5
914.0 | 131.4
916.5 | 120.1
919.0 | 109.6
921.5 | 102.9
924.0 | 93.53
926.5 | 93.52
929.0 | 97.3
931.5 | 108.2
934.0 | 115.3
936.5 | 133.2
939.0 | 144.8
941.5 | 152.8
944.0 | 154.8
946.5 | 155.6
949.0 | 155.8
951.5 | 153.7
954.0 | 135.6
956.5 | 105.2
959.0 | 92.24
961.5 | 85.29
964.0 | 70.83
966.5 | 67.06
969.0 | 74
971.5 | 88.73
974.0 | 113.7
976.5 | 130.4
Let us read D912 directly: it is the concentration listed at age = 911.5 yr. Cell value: 140.5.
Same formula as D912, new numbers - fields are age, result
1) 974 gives 113.7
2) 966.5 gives 67.06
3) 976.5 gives 130.4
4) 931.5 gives 108.2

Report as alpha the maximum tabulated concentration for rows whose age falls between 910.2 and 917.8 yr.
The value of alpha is 140.5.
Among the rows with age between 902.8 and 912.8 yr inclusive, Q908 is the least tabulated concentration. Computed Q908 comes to 140.5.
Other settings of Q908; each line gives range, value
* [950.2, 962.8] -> 85.29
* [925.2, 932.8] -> 93.52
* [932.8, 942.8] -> 115.3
